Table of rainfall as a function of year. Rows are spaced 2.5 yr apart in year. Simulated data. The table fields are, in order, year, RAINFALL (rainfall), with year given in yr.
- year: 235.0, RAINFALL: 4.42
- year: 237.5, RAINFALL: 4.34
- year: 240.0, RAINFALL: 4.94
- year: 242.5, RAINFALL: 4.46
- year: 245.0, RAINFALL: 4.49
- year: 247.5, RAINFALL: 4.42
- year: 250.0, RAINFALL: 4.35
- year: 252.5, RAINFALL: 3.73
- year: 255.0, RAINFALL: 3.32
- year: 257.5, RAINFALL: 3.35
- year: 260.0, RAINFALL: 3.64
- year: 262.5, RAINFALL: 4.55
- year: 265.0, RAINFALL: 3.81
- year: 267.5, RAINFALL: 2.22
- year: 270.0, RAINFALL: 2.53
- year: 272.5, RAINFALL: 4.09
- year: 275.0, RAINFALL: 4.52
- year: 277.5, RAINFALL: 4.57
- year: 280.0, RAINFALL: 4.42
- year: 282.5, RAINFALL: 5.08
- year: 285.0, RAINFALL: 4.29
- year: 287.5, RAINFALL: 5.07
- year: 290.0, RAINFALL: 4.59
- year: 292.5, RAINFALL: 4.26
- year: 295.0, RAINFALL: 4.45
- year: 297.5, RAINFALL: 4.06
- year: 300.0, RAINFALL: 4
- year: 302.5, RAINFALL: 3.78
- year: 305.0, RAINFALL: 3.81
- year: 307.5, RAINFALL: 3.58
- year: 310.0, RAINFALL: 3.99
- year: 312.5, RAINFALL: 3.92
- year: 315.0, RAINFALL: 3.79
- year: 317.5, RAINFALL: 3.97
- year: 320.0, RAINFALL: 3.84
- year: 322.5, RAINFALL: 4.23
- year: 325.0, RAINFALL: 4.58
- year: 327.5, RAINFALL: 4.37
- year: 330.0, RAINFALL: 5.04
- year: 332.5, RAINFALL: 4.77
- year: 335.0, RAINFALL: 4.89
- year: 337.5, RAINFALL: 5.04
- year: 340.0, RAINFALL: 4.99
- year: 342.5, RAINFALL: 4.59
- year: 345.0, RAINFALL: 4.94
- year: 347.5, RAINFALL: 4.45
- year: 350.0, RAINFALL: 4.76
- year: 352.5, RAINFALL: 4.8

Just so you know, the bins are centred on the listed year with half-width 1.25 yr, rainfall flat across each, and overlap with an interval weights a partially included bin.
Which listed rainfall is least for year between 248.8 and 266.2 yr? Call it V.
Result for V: 3.32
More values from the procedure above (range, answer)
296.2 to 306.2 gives 3.78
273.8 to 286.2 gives 4.29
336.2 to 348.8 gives 4.45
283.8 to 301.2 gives 4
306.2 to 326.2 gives 3.58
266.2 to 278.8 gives 2.22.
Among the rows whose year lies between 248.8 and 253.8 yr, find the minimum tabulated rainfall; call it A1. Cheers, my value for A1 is 3.73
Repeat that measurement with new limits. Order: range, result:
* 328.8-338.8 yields 4.77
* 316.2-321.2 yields 3.84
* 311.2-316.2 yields 3.79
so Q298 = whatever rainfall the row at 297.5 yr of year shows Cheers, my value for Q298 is 4.06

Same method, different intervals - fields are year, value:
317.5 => 3.97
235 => 4.42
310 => 3.99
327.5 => 4.37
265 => 3.81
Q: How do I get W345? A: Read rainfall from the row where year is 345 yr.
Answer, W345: 4.94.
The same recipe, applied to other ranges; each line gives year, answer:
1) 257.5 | 3.35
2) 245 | 4.49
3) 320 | 3.84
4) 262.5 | 4.55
